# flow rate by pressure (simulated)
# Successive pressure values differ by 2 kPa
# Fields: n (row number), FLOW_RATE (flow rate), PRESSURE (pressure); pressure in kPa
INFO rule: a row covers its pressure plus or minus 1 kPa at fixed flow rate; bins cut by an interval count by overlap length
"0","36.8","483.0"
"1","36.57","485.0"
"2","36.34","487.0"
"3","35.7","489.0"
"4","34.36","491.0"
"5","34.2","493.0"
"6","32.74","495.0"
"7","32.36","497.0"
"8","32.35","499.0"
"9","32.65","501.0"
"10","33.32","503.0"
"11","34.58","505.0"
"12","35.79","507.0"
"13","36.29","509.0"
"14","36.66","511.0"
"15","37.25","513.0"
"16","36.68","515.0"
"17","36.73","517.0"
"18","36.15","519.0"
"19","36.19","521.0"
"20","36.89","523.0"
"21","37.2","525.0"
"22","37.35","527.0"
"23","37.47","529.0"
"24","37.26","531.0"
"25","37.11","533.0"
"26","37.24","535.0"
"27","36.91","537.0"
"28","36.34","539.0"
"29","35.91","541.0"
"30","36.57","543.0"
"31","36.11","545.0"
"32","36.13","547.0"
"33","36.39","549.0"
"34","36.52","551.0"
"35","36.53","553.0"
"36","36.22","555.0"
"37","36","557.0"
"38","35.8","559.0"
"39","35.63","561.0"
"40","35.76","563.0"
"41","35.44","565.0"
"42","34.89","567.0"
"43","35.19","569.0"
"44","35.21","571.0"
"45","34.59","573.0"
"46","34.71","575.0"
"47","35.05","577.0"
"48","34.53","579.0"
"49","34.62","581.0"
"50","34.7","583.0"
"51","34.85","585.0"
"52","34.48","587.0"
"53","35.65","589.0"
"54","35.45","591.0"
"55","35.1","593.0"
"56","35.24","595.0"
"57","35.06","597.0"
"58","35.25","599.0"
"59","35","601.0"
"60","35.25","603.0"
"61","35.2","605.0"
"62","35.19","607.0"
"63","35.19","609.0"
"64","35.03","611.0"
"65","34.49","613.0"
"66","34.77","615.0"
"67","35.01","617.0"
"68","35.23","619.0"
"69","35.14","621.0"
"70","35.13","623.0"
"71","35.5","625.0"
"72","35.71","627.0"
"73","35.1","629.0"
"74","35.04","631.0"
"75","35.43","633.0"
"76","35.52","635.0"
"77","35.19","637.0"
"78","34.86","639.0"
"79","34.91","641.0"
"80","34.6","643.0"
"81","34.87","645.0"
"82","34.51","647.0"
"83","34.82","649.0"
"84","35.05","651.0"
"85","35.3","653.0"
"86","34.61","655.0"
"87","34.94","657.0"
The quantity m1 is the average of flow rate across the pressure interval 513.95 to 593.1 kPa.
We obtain 35.9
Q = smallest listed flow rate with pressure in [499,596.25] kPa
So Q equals 32.35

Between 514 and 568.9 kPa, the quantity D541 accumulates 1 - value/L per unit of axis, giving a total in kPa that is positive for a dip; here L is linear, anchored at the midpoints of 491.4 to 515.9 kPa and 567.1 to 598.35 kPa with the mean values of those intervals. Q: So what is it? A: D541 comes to -2.6 kPa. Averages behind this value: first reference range 34.6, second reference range 35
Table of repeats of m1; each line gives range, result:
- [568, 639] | 35.1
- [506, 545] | 36.7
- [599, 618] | 35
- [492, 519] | 34.8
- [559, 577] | 35.2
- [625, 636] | 35.4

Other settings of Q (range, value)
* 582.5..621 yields 34.48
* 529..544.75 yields 35.91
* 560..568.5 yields 34.89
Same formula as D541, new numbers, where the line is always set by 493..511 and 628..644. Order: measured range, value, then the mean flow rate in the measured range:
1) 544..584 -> -1.2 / 35.5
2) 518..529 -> -0.9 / 36.8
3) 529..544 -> -1.1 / 36.8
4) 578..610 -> -0.3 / 35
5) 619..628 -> -0.1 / 35.4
